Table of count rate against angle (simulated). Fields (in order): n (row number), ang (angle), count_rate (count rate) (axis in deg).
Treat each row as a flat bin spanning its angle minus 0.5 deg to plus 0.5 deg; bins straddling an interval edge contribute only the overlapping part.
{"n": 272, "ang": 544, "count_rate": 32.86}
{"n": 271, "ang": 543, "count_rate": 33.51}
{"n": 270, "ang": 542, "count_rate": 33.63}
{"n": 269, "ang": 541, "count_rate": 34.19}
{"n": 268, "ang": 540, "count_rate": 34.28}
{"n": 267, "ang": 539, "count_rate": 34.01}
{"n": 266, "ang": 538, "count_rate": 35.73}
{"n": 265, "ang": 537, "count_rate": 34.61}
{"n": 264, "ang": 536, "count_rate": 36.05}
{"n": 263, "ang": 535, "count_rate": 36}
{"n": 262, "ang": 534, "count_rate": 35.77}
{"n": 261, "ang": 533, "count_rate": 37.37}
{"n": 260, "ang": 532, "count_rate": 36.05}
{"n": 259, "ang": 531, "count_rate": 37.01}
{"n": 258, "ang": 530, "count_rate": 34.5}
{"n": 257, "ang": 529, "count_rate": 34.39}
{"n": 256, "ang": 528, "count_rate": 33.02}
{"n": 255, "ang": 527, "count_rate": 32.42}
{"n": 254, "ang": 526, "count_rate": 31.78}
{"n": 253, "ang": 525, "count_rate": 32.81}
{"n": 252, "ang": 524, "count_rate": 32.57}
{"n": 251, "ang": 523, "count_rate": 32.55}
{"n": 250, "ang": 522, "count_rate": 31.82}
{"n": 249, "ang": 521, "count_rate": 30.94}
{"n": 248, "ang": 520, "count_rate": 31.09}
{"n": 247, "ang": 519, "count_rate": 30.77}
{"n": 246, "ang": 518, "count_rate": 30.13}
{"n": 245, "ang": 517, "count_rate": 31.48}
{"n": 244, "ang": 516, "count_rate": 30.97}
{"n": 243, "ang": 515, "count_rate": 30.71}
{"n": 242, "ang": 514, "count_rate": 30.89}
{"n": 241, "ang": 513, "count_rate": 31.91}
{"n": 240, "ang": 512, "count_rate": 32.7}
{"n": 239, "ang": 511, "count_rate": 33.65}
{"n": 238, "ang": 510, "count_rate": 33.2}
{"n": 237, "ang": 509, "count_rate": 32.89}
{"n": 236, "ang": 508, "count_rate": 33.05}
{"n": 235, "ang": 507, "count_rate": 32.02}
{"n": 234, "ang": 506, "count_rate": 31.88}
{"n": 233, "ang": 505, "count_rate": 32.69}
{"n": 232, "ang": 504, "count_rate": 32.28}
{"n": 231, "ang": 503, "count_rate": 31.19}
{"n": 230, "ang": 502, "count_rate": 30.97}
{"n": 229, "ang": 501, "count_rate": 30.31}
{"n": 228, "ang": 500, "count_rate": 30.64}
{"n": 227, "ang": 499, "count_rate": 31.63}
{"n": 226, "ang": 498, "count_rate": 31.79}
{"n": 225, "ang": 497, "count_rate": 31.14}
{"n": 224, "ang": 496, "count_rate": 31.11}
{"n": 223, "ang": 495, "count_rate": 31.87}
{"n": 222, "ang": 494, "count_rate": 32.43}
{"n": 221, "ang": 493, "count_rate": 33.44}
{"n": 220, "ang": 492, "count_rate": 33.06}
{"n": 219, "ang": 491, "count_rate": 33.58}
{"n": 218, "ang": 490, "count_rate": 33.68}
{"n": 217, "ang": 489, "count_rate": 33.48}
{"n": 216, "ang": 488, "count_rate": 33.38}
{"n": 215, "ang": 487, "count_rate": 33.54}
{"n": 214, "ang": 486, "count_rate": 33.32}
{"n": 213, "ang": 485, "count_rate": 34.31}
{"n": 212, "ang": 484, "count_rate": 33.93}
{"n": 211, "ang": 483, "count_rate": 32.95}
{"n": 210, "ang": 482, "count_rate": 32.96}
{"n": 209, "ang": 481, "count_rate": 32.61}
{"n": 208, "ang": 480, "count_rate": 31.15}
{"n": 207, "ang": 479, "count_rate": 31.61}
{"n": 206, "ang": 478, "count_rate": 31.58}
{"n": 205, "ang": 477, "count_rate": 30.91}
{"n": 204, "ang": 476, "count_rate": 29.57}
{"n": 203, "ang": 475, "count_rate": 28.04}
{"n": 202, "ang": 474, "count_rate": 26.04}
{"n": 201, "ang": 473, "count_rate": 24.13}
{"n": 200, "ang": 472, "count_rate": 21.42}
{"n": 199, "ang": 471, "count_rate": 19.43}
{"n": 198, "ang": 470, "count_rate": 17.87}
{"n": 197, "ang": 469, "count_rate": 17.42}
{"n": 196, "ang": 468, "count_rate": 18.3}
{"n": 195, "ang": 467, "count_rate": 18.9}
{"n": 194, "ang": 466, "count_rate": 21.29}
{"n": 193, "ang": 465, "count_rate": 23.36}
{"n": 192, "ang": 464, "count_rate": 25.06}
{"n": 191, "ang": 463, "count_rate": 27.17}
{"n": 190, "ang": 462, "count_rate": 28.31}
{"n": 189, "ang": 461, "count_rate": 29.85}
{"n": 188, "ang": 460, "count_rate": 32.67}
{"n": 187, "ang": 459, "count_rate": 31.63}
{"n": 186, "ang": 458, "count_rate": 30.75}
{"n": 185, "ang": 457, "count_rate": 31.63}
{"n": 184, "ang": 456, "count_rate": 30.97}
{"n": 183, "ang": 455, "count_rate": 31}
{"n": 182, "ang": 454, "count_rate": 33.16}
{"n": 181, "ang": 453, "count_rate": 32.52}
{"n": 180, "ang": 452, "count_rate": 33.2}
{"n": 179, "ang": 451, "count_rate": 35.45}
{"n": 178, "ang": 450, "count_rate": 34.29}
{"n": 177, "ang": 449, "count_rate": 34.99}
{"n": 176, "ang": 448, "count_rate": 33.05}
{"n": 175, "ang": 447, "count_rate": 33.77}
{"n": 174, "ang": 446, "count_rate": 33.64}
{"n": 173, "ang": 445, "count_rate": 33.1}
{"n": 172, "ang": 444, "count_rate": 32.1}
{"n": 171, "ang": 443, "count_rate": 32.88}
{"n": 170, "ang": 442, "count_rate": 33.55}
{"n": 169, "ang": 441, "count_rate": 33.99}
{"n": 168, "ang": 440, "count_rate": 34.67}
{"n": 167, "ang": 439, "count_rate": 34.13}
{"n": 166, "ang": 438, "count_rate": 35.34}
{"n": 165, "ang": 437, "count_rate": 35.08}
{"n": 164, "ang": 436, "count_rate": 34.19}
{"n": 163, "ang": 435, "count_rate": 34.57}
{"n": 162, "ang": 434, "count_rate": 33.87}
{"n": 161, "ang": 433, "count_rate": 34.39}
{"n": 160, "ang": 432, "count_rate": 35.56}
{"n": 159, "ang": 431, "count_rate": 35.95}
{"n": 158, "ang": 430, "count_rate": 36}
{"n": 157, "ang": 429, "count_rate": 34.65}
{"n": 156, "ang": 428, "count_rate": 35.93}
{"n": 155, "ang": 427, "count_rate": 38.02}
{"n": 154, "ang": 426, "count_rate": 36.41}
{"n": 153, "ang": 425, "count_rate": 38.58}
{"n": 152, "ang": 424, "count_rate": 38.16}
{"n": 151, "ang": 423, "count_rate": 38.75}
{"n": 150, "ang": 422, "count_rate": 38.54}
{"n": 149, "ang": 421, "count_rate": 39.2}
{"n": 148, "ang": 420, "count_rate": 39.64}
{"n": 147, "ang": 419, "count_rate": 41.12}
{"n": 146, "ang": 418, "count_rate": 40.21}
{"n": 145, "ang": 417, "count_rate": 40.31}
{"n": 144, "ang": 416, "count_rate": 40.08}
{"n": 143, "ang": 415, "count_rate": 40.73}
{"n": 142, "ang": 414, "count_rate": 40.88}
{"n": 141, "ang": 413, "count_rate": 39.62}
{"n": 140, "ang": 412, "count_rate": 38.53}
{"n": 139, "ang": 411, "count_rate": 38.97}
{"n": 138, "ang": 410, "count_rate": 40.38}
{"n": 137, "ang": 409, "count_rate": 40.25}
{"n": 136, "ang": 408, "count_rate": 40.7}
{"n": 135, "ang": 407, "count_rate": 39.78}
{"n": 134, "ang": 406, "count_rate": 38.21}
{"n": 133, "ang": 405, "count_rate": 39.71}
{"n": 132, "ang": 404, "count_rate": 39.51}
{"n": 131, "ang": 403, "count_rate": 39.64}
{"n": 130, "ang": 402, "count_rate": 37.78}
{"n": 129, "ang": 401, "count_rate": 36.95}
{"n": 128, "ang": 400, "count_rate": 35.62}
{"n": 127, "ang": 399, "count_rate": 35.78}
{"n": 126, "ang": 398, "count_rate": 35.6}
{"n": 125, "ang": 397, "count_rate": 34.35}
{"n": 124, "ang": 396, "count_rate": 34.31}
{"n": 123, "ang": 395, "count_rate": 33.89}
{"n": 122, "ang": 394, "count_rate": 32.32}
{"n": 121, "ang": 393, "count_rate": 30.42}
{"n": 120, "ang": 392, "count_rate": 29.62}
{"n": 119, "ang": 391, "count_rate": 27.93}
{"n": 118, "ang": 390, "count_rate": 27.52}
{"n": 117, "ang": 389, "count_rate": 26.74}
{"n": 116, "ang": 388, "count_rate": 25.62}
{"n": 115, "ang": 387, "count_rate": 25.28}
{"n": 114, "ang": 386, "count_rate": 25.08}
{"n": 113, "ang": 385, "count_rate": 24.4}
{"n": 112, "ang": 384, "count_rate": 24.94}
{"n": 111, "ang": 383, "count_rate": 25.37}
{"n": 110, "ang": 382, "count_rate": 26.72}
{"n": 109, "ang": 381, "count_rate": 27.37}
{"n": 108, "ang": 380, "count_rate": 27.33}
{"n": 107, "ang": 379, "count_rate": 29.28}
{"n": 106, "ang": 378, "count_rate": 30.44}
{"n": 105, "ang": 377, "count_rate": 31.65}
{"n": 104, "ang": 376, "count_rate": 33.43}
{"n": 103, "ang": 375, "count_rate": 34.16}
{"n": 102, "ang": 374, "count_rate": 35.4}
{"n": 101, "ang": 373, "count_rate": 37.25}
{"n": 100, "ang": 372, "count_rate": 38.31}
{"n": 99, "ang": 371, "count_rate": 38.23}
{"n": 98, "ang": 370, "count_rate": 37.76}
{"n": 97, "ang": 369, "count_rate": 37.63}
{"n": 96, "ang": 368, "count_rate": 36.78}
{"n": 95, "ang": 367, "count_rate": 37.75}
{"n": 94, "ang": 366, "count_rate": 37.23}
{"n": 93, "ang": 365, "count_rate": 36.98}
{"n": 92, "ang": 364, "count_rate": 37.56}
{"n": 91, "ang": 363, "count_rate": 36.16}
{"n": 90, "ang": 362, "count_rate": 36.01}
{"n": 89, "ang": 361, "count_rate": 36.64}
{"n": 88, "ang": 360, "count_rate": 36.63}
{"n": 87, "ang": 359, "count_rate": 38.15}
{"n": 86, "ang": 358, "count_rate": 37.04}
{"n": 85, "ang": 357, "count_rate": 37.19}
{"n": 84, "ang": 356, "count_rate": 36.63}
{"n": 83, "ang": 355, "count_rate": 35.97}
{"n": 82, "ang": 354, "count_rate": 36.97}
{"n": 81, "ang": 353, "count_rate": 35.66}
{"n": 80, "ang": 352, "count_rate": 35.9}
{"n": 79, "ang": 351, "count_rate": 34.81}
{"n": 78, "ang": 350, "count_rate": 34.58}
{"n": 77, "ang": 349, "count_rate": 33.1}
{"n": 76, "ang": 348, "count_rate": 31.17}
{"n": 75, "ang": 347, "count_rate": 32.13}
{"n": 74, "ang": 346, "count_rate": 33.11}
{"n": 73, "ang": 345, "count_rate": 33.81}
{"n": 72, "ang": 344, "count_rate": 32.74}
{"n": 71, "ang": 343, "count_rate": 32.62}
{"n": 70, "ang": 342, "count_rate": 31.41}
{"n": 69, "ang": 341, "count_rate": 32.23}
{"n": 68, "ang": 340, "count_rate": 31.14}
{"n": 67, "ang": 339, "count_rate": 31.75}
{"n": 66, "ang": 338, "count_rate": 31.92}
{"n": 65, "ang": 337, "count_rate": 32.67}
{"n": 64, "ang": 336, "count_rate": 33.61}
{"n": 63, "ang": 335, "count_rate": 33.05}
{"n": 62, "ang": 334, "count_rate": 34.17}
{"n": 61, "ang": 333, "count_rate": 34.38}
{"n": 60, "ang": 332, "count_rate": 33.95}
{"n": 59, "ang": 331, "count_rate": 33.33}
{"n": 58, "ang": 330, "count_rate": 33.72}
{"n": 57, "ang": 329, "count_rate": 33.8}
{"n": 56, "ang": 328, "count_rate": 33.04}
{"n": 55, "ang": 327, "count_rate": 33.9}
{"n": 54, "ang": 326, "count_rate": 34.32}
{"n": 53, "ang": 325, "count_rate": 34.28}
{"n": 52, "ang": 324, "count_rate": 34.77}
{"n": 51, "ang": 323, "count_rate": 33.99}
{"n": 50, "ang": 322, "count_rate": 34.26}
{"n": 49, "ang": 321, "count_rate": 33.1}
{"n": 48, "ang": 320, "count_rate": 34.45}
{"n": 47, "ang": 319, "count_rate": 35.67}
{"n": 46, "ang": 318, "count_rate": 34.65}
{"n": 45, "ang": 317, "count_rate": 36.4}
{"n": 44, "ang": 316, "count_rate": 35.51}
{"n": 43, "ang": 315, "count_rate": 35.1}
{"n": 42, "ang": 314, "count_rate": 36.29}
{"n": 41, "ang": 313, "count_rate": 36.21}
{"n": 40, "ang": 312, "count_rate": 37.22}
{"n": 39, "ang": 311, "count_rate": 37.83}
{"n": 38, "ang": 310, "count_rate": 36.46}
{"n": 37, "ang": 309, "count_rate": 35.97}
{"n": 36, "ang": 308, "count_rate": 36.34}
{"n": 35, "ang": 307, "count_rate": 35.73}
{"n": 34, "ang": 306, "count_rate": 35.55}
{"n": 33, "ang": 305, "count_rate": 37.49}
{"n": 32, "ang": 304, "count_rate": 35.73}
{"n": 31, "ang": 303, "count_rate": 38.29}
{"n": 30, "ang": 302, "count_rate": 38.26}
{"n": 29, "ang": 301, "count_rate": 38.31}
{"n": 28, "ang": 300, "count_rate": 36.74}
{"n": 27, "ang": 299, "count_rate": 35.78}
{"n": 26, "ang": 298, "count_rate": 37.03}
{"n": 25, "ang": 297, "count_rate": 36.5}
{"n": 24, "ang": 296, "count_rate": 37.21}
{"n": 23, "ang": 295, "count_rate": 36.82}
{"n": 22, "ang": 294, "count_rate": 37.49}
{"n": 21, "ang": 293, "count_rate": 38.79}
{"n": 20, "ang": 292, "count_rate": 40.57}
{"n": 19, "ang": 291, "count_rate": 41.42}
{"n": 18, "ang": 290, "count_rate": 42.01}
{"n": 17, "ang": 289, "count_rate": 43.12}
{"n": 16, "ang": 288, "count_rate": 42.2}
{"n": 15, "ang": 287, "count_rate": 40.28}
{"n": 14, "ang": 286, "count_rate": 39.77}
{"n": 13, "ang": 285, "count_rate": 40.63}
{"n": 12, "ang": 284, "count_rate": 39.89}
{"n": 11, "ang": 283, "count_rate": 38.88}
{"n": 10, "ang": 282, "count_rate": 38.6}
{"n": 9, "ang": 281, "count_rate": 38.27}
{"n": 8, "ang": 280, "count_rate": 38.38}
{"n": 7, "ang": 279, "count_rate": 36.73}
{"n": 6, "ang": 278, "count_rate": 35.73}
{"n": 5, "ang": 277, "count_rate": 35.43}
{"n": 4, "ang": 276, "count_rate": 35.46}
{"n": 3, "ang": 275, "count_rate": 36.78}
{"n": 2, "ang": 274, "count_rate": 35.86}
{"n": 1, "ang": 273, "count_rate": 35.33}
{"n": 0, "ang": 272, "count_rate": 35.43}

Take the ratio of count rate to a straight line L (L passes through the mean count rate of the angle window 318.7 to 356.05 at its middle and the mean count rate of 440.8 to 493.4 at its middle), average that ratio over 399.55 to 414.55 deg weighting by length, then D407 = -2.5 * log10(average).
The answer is -0.23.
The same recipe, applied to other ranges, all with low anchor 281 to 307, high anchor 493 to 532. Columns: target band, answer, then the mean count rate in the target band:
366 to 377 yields -0.004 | 36.5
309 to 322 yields 0.068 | 35.7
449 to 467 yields 0.131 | 30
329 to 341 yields 0.134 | 33.1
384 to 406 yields 0.107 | 32.3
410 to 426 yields -0.132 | 39.5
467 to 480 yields 0.323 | 24.7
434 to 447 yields 0.011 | 33.9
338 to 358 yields 0.097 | 33.9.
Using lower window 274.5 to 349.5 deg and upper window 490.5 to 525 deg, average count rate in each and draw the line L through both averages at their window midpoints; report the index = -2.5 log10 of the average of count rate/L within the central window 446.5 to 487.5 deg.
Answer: 0.126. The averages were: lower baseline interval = 35.9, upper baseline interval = 31.9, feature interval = 29.1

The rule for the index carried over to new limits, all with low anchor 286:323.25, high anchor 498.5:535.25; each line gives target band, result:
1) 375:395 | 0.25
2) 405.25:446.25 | -0.08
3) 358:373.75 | -0.04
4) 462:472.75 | 0.49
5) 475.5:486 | 0.04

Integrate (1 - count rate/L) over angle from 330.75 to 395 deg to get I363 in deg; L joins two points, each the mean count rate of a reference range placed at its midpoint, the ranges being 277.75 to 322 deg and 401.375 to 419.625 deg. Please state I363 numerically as 9.7 deg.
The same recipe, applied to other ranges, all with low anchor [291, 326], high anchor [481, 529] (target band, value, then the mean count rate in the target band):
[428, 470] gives 2.8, 31.3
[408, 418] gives -1.7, 40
